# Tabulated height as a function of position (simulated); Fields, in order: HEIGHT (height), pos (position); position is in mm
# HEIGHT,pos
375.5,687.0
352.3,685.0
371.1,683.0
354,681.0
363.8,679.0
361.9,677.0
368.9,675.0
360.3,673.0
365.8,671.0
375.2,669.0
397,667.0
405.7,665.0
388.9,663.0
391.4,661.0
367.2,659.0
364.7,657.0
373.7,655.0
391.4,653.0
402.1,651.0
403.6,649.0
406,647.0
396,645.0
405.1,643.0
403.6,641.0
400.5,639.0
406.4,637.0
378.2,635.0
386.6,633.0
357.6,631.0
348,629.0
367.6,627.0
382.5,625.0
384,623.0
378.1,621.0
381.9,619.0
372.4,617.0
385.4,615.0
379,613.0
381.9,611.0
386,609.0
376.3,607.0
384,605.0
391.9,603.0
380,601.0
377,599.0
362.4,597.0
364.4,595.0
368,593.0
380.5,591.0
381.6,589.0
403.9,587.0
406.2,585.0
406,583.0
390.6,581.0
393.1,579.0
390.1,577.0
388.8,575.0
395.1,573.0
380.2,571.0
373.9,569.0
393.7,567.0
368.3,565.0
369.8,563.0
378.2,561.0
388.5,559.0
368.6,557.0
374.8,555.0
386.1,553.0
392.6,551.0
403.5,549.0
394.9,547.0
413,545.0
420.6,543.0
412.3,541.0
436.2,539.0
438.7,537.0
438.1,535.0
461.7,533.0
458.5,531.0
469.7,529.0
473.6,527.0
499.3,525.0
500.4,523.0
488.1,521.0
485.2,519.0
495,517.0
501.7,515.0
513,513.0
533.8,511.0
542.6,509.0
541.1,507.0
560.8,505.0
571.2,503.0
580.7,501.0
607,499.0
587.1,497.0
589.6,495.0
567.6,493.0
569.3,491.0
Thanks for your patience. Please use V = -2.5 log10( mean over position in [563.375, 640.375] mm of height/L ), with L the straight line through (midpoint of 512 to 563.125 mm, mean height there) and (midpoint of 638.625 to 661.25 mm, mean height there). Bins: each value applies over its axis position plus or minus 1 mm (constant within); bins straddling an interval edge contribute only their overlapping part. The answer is 0.08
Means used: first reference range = 438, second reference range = 392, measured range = 382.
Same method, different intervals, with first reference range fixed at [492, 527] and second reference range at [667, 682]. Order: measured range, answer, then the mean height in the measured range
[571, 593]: 0.18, 392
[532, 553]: 0.20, 419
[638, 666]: -0.01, 393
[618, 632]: 0.13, 371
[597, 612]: 0.15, 381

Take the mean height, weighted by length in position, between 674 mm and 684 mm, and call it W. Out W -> 364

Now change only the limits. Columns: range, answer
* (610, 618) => 380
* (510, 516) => 516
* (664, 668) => 401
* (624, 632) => 364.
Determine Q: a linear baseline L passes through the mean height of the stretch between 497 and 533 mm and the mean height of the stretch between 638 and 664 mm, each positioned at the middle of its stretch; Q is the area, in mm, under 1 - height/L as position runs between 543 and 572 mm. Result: 5.66 mm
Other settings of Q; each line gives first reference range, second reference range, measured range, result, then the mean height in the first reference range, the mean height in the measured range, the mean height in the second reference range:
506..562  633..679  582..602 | 1.8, 450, 383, 386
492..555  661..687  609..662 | 2.3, 487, 384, 373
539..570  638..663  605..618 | 0.4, 391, 380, 392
